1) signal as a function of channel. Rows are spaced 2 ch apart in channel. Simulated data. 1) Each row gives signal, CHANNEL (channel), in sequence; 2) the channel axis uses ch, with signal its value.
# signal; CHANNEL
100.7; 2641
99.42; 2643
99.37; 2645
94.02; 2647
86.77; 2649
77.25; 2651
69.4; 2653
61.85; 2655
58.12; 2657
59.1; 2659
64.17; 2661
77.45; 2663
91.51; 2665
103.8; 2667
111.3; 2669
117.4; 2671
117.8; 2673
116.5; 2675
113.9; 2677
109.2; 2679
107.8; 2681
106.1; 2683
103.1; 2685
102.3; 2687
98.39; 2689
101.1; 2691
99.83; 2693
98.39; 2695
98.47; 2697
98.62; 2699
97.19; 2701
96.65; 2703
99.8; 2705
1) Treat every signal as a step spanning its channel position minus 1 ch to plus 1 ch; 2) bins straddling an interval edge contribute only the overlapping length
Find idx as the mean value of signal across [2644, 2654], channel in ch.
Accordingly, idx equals 85.4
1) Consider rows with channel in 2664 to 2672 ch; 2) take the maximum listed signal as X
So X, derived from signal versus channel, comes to 117.4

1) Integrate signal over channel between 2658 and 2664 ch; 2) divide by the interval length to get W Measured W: 66.9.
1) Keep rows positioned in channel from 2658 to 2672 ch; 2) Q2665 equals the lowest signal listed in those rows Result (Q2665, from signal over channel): 59.1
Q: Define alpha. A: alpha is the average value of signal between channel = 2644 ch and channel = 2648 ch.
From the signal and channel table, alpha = 96.7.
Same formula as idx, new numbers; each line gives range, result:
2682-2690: 102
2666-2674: 113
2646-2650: 90.4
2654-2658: 60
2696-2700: 98.5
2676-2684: 109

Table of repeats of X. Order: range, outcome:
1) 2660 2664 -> 77.45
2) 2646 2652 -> 94.02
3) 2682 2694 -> 106.1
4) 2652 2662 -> 69.4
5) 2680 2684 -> 107.8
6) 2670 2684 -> 117.8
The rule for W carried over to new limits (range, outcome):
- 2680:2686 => 106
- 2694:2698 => 98.4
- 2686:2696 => 100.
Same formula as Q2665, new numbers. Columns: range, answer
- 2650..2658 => 58.12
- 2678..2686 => 103.1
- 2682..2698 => 98.39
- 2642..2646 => 99.37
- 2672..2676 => 116.5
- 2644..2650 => 86.77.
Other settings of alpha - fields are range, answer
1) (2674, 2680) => 113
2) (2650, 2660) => 65.1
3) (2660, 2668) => 84.2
